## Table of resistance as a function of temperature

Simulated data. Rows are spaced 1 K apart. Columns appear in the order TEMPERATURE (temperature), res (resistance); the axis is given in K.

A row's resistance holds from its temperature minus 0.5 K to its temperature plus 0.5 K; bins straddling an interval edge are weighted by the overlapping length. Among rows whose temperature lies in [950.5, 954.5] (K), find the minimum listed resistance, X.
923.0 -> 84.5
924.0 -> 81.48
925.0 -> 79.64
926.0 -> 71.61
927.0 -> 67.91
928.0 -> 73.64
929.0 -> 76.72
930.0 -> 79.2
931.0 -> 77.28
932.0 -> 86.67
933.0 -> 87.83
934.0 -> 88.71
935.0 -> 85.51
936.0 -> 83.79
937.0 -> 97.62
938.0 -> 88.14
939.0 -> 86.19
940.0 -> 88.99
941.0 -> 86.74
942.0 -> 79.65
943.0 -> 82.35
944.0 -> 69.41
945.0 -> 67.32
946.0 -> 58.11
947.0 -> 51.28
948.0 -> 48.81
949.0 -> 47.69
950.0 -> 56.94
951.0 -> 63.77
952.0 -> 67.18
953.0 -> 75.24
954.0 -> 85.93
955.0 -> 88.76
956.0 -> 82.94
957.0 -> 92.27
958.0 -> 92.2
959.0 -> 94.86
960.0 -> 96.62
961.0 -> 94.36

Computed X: 63.77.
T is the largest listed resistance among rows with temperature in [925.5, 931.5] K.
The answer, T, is 79.2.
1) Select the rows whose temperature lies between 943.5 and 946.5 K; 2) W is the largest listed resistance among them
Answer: 69.41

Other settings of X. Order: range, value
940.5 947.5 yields 51.28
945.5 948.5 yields 48.81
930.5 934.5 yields 77.28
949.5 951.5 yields 56.94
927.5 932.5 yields 73.64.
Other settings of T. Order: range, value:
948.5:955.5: 88.76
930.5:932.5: 86.67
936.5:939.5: 97.62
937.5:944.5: 88.99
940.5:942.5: 86.74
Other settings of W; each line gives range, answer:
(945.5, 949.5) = 58.11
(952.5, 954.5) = 85.93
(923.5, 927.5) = 81.48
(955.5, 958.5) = 92.27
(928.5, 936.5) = 88.71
